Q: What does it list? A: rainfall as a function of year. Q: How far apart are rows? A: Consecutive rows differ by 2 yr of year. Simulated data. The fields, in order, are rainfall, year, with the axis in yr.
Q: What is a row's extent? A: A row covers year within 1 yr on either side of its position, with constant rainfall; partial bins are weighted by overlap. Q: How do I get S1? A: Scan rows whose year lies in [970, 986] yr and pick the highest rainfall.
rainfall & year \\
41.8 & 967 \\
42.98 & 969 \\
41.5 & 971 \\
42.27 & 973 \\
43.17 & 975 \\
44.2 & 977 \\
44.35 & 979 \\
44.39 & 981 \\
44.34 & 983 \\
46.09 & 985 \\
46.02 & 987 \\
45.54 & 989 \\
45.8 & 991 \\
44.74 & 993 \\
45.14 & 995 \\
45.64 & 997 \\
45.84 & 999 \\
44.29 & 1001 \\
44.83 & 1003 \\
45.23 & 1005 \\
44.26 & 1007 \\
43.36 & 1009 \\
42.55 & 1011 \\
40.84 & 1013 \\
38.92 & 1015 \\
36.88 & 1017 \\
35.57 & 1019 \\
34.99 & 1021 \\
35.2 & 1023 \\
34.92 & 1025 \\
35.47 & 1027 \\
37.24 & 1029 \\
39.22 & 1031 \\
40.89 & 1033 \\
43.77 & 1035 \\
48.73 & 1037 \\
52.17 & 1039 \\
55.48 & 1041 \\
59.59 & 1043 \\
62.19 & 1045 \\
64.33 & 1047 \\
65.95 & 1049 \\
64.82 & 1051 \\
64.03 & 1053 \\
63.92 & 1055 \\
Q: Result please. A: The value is 46.09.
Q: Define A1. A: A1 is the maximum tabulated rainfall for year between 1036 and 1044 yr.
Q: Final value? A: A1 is 59.59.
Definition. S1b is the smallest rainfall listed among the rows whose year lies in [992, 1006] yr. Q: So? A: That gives 44.29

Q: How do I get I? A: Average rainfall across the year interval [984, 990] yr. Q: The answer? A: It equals 45.9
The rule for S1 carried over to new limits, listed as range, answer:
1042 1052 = 65.95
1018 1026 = 35.57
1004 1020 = 45.23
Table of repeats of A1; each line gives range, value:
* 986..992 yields 46.02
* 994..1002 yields 45.84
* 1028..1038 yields 48.73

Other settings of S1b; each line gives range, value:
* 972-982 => 42.27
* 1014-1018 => 36.88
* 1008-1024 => 34.99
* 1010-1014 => 40.84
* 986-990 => 45.54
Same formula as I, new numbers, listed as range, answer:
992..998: 45.2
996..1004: 45.1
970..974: 41.9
